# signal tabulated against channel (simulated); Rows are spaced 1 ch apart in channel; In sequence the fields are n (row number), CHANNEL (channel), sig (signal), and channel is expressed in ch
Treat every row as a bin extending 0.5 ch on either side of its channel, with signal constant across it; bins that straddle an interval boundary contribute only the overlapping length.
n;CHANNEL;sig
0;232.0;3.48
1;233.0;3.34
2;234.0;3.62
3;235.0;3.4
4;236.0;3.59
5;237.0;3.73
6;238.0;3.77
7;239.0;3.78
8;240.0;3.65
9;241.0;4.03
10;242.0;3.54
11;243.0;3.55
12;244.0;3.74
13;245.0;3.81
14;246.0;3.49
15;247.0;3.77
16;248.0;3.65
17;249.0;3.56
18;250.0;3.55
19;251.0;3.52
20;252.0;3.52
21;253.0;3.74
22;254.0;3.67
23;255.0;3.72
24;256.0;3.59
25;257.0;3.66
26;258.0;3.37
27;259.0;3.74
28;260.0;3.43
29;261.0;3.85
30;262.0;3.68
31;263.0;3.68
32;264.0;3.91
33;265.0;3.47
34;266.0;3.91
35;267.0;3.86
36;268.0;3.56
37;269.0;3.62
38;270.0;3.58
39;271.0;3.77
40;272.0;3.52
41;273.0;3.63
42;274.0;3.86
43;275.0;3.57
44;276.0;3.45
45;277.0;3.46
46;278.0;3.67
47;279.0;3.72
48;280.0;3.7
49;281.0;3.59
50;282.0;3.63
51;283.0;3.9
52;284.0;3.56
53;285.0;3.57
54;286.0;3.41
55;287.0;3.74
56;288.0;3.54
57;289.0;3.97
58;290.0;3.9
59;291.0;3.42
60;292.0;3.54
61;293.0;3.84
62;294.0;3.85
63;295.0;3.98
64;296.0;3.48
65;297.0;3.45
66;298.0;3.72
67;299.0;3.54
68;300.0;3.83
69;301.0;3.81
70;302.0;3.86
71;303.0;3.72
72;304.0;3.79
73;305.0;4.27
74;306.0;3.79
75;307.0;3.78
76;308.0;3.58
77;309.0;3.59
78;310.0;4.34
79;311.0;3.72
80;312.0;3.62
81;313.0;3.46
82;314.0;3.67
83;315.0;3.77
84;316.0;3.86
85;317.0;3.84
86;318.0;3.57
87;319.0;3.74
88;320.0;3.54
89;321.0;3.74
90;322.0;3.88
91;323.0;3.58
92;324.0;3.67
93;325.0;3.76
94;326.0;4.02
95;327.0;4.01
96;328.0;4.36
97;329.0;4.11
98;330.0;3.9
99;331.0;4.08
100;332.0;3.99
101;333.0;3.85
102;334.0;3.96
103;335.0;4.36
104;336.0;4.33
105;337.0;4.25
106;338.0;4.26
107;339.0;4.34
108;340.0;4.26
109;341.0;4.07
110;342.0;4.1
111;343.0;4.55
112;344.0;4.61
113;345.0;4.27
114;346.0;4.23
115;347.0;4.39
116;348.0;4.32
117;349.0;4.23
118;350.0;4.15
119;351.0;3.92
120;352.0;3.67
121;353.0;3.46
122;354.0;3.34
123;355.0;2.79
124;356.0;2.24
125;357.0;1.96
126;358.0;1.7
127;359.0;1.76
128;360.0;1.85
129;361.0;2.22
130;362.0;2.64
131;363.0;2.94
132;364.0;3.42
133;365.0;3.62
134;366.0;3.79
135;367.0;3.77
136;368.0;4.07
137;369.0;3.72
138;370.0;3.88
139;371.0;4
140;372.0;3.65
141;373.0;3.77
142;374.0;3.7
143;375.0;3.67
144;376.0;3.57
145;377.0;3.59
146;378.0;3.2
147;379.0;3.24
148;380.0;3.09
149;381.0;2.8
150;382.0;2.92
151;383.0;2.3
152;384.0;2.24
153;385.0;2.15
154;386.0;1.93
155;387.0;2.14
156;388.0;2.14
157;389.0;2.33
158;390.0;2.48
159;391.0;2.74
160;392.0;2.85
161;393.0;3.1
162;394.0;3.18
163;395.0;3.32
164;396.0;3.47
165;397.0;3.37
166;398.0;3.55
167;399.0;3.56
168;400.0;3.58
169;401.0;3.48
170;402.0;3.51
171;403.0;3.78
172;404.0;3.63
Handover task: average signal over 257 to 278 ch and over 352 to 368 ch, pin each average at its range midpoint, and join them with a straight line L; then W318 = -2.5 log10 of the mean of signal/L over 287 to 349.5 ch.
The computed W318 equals -0.22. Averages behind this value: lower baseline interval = 3.65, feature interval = 3.92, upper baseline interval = 2.84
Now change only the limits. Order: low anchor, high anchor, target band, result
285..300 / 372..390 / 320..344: -0.221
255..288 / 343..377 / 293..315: -0.054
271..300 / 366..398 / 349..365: 0.139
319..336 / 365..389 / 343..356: -0.087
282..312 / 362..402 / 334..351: -0.235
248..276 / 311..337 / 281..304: 0.019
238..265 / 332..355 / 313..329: 0.054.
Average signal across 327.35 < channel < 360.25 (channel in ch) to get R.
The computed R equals 3.76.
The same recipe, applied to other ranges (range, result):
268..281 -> 3.62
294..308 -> 3.77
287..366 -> 3.7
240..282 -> 3.65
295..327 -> 3.75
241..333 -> 3.72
